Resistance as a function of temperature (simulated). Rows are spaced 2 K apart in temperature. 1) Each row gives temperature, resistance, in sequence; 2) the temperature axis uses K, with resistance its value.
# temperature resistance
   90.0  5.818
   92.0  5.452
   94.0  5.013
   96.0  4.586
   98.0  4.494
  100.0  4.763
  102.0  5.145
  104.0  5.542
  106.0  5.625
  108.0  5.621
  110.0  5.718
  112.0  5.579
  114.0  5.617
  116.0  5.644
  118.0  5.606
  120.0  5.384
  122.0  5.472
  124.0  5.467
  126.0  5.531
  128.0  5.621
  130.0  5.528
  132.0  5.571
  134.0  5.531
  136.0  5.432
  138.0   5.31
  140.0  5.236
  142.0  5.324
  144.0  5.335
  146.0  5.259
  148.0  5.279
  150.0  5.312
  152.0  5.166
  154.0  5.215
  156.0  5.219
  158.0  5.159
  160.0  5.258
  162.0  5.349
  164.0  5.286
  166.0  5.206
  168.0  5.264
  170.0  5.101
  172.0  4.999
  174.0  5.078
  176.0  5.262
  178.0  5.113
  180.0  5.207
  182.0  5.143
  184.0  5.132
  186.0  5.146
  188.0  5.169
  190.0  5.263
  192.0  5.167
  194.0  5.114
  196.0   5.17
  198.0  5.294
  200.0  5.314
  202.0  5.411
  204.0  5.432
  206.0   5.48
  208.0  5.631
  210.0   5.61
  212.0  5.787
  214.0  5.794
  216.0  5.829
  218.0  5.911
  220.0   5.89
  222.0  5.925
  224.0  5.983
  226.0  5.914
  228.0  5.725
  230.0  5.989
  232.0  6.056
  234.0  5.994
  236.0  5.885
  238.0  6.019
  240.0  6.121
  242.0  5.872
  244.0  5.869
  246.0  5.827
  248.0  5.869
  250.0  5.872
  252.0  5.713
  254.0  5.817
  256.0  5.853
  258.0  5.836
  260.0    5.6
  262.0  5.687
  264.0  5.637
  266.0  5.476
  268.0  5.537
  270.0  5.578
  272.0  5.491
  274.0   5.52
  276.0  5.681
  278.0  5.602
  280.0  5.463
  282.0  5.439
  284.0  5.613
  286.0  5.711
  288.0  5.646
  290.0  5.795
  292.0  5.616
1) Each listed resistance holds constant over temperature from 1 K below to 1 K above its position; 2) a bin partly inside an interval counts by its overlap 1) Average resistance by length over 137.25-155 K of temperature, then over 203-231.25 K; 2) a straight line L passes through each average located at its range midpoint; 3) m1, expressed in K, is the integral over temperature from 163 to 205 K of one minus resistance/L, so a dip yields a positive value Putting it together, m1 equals 2.57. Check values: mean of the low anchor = 5.27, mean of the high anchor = 5.78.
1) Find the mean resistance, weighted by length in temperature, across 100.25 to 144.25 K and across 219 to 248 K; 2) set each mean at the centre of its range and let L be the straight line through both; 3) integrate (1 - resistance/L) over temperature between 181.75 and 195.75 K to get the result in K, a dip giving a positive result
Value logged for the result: 1.43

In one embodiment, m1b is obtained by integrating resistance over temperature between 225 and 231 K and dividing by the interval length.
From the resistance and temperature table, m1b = 5.88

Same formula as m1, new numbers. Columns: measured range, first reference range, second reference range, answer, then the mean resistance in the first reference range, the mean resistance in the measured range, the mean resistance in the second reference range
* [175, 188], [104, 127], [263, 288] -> 0.9 K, 5.57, 5.17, 5.57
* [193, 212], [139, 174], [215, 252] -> 0.8 K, 5.23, 5.41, 5.91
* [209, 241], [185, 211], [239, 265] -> -1.9 K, 5.32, 5.9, 5.81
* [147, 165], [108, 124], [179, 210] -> 0.6 K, 5.57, 5.25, 5.28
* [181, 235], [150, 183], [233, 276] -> -1.0 K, 5.19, 5.57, 5.76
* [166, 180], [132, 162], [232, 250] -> 0.8 K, 5.3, 5.15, 5.94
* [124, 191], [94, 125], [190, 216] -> 1.4 K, 5.34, 5.28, 5.44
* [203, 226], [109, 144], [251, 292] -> -0.7 K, 5.5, 5.76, 5.63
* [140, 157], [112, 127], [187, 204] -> 0.5 K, 5.53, 5.26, 5.25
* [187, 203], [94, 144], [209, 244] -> 1.4 K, 5.38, 5.24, 5.9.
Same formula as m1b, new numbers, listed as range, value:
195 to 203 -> 5.3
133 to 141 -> 5.38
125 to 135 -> 5.56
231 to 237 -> 5.98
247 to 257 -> 5.82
